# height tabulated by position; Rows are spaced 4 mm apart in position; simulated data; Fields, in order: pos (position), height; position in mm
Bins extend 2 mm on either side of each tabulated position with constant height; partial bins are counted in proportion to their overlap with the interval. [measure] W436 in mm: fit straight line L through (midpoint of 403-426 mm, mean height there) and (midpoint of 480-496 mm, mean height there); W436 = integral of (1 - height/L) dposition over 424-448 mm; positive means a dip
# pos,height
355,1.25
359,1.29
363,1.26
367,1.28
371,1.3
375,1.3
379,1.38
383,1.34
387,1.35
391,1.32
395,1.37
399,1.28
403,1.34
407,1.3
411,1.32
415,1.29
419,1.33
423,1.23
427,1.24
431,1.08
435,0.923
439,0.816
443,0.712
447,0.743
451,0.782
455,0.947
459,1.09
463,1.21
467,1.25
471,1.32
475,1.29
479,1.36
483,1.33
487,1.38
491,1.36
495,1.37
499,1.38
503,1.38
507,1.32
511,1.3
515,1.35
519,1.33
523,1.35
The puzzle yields 6.8 mm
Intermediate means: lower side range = 1.3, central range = 0.939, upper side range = 1.36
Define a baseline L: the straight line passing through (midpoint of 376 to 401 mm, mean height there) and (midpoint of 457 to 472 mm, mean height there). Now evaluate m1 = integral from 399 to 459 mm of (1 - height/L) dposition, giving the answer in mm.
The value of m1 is 9.1 mm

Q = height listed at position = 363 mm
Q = 1.26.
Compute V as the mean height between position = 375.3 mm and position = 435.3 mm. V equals 1.28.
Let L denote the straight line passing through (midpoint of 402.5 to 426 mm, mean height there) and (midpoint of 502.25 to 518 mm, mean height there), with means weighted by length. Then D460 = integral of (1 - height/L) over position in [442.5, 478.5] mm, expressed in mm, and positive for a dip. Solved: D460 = 6.8 mm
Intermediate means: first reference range 1.3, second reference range 1.33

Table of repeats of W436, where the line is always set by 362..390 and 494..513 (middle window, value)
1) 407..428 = 0.7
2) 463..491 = 0.5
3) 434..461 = 9.7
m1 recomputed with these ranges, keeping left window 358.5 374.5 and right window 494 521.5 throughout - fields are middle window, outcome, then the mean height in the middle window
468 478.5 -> 0.2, 1.31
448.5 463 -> 3.9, 0.97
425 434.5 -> 1.4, 1.12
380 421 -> -0.8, 1.33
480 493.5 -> -0.2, 1.36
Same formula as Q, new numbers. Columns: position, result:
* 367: 1.28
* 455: 0.947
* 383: 1.34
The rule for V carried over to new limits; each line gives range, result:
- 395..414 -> 1.32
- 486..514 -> 1.35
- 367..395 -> 1.33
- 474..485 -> 1.33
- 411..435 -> 1.22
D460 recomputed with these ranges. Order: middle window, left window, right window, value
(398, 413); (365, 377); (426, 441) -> -2.4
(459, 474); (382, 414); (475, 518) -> 1.2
